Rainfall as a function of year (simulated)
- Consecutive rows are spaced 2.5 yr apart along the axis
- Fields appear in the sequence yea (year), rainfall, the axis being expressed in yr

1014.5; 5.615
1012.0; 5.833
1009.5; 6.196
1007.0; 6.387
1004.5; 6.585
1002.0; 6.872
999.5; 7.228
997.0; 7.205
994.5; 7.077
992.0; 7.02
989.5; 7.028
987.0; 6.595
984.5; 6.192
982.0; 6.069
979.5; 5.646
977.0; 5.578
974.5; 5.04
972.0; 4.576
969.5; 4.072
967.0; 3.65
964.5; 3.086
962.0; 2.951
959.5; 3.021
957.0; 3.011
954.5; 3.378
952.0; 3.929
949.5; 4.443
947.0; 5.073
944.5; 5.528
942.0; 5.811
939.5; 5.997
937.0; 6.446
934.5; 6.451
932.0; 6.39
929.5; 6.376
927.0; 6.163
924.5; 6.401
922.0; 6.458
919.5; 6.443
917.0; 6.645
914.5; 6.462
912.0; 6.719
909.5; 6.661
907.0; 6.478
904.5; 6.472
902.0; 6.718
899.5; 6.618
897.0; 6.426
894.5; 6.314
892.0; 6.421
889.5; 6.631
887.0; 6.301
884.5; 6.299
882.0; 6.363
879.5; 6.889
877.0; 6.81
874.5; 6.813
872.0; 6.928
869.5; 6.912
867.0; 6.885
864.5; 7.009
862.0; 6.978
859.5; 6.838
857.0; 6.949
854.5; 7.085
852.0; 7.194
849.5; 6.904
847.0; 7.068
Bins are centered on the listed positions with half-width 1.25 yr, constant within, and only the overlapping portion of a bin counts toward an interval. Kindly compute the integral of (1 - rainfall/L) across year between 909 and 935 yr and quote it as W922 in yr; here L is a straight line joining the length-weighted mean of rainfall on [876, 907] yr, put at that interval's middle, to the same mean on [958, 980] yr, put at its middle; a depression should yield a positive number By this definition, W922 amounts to -4.20 yr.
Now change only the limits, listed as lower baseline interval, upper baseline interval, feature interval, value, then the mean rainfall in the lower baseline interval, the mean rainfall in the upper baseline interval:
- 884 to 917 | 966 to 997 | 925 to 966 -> 8.3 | 6.51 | 5.79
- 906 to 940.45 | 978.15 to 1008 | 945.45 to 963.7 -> 7.9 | 6.44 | 6.66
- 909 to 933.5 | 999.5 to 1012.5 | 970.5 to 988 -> 2.3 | 6.47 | 6.49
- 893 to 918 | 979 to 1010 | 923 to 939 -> 0.5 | 6.55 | 6.66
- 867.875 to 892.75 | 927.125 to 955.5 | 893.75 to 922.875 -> -2.1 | 6.64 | 5.49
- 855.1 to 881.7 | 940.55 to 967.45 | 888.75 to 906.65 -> -1.9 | 6.89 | 4.01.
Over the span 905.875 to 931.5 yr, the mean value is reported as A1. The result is 6.48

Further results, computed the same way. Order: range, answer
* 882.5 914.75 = 6.5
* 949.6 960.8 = 3.45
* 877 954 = 6.19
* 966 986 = 5.14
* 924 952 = 5.81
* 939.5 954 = 4.96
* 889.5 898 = 6.42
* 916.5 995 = 5.36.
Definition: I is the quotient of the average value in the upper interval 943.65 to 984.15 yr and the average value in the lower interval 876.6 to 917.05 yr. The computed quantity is 0.7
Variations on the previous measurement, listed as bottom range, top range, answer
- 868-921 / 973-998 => 0.96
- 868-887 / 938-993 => 0.73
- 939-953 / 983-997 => 1.33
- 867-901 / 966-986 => 0.78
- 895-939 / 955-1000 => 0.81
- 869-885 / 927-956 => 0.81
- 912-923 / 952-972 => 0.53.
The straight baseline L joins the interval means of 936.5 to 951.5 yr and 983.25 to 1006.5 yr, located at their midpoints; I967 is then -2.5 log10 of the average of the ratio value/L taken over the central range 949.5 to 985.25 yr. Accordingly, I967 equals 0.39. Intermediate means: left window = 5.42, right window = 6.85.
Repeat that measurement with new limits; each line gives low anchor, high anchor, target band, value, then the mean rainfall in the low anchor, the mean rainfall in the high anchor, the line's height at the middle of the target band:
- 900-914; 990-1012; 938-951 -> 0.24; 6.6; 6.77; 6.67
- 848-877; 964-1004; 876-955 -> 0.06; 6.95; 5.87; 6.48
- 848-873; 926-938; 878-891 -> 0.04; 6.97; 6.37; 6.77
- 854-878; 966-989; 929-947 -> -0.03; 6.92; 5.34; 5.9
